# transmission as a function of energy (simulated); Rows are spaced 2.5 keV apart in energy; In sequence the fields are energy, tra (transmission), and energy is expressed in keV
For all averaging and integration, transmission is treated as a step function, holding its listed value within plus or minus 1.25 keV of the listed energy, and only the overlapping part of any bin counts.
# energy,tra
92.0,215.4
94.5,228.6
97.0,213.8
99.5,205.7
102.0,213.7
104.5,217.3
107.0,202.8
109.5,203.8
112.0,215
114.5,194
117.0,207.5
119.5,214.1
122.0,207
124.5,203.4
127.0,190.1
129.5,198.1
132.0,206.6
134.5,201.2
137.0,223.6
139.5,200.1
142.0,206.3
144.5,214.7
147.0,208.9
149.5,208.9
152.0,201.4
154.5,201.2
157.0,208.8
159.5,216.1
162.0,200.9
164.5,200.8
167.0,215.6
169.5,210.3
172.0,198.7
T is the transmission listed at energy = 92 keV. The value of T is 215.4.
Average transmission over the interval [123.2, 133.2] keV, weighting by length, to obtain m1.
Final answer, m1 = 200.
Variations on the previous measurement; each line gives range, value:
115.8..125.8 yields 208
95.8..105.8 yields 213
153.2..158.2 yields 205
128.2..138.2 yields 207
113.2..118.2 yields 201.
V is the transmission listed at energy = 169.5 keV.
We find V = 210.3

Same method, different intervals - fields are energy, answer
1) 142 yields 206.3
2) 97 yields 213.8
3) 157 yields 208.8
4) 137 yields 223.6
